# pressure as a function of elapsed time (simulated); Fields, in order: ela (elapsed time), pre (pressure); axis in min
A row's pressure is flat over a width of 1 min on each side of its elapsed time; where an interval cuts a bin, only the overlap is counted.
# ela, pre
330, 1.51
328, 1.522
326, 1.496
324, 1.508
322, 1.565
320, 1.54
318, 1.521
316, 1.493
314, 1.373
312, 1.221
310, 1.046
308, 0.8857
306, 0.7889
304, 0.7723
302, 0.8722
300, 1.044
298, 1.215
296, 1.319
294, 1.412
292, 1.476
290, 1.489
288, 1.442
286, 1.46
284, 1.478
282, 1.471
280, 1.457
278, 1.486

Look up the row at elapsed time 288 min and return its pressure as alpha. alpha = 1.442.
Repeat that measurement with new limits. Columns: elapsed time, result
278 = 1.486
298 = 1.215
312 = 1.221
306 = 0.7889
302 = 0.8722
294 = 1.412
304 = 0.7723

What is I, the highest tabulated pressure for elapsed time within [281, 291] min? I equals 1.489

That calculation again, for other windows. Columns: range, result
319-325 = 1.565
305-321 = 1.54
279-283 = 1.471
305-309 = 0.8857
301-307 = 0.8722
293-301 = 1.412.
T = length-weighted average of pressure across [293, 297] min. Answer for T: 1.37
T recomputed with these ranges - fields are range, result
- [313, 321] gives 1.48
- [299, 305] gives 0.896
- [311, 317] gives 1.36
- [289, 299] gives 1.38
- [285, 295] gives 1.46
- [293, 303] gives 1.17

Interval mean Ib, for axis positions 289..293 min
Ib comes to 1.48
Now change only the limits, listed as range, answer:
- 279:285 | 1.47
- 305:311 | 0.907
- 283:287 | 1.47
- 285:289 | 1.45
